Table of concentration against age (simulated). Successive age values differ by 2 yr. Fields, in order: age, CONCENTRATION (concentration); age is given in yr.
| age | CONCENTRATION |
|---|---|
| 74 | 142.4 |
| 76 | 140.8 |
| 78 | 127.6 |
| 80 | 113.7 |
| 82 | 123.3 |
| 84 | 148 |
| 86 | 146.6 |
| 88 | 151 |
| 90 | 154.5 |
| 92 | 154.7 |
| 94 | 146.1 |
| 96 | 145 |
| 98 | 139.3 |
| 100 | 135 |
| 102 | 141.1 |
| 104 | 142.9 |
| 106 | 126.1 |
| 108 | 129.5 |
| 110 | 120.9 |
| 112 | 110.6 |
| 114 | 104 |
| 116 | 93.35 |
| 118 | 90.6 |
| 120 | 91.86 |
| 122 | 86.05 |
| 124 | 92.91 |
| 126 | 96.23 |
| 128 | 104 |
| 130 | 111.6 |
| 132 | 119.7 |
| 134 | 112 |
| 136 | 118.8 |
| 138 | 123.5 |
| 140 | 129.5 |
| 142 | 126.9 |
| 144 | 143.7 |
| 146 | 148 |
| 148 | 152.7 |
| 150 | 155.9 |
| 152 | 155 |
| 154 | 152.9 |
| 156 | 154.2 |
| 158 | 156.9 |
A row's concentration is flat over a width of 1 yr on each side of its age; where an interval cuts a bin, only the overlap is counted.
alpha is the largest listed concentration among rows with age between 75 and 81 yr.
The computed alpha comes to 140.8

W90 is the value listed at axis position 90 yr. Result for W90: 154.5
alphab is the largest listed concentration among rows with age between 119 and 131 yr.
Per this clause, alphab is 111.6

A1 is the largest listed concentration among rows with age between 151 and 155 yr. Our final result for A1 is 155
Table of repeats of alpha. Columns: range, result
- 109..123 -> 120.9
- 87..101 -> 154.7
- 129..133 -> 119.7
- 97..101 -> 139.3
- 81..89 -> 151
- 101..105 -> 142.9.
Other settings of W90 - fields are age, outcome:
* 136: 118.8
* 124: 92.91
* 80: 113.7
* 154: 152.9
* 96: 145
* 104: 142.9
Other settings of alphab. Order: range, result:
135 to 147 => 148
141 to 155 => 155.9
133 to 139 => 123.5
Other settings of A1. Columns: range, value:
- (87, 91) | 154.5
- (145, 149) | 152.7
